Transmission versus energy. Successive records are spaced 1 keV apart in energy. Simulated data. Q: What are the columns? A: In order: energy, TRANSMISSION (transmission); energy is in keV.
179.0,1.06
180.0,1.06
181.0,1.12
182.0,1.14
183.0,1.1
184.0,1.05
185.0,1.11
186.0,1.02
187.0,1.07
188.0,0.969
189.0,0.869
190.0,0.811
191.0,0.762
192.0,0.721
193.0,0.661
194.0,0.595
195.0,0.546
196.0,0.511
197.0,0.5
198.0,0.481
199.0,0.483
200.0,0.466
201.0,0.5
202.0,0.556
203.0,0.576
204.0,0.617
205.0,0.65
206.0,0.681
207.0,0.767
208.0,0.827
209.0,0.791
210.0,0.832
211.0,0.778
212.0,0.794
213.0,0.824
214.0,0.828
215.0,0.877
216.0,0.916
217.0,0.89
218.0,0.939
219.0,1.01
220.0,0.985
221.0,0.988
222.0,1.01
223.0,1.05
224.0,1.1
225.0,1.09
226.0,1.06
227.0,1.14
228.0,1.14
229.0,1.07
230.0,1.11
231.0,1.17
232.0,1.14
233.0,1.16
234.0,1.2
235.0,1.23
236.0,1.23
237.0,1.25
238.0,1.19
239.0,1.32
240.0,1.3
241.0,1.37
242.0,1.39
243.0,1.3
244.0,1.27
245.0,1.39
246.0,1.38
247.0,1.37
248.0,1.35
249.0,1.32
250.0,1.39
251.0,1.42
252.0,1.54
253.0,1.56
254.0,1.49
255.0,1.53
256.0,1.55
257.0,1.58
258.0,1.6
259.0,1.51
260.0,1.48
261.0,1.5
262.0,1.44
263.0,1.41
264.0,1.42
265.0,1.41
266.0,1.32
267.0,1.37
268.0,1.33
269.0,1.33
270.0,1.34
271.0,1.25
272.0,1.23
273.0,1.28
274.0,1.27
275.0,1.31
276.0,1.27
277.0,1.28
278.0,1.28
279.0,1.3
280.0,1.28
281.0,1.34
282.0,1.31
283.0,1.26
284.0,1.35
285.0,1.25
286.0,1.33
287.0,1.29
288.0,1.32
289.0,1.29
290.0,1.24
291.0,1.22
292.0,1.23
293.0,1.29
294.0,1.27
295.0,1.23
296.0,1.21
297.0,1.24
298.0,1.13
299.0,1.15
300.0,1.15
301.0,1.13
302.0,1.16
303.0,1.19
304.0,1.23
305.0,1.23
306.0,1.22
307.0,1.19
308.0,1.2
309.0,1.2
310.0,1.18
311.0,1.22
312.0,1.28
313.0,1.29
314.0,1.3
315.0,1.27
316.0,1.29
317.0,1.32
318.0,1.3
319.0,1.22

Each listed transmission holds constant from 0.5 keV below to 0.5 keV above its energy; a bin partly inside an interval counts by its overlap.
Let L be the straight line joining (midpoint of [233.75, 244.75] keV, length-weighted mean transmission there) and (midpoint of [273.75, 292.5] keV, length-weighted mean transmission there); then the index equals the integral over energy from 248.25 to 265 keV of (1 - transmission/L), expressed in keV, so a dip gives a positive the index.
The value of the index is -2.6 keV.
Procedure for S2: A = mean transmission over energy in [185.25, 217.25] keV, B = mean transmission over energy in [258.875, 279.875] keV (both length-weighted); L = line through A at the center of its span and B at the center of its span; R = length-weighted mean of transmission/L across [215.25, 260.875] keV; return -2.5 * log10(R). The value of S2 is -0.18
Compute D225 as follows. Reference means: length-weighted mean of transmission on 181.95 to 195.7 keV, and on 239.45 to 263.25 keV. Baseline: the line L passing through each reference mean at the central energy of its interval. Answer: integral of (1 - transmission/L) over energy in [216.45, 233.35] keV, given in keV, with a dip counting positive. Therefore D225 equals 1.95 keV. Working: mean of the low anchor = 0.874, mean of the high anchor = 1.44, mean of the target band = 1.06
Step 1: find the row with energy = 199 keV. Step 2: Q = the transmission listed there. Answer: 0.483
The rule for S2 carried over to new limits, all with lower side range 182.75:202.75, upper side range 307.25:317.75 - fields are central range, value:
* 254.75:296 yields -0.23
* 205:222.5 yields -0.04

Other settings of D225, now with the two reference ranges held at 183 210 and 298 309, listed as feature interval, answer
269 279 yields -2.1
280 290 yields -1.8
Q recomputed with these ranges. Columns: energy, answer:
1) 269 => 1.33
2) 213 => 0.824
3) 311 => 1.22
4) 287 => 1.29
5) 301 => 1.13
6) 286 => 1.33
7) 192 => 0.721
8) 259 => 1.51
